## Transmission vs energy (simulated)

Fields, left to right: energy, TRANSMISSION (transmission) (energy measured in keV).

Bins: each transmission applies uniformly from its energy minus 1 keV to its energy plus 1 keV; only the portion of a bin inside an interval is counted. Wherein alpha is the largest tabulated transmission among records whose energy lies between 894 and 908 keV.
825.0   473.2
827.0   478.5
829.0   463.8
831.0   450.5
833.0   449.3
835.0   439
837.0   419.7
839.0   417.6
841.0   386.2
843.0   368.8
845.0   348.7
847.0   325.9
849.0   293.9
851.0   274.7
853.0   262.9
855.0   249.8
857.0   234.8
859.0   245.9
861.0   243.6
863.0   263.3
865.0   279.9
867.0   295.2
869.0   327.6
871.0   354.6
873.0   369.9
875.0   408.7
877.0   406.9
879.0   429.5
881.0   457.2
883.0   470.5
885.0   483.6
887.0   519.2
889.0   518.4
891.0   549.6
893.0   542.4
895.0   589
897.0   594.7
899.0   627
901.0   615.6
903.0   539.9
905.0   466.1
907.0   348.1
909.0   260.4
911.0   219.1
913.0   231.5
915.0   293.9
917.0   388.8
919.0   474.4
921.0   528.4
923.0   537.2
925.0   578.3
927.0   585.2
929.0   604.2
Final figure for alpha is 627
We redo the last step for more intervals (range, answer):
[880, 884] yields 470.5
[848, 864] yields 293.9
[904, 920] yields 474.4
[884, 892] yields 549.6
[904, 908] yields 466.1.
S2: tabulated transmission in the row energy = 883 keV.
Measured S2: 470.5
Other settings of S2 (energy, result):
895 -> 589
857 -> 234.8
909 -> 260.4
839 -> 417.6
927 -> 585.2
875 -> 408.7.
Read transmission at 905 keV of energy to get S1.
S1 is 466.1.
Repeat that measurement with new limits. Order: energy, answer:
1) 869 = 327.6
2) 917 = 388.8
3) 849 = 293.9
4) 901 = 615.6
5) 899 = 627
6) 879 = 429.5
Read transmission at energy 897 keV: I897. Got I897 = 594.7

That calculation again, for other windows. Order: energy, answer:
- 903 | 539.9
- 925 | 578.3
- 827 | 478.5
